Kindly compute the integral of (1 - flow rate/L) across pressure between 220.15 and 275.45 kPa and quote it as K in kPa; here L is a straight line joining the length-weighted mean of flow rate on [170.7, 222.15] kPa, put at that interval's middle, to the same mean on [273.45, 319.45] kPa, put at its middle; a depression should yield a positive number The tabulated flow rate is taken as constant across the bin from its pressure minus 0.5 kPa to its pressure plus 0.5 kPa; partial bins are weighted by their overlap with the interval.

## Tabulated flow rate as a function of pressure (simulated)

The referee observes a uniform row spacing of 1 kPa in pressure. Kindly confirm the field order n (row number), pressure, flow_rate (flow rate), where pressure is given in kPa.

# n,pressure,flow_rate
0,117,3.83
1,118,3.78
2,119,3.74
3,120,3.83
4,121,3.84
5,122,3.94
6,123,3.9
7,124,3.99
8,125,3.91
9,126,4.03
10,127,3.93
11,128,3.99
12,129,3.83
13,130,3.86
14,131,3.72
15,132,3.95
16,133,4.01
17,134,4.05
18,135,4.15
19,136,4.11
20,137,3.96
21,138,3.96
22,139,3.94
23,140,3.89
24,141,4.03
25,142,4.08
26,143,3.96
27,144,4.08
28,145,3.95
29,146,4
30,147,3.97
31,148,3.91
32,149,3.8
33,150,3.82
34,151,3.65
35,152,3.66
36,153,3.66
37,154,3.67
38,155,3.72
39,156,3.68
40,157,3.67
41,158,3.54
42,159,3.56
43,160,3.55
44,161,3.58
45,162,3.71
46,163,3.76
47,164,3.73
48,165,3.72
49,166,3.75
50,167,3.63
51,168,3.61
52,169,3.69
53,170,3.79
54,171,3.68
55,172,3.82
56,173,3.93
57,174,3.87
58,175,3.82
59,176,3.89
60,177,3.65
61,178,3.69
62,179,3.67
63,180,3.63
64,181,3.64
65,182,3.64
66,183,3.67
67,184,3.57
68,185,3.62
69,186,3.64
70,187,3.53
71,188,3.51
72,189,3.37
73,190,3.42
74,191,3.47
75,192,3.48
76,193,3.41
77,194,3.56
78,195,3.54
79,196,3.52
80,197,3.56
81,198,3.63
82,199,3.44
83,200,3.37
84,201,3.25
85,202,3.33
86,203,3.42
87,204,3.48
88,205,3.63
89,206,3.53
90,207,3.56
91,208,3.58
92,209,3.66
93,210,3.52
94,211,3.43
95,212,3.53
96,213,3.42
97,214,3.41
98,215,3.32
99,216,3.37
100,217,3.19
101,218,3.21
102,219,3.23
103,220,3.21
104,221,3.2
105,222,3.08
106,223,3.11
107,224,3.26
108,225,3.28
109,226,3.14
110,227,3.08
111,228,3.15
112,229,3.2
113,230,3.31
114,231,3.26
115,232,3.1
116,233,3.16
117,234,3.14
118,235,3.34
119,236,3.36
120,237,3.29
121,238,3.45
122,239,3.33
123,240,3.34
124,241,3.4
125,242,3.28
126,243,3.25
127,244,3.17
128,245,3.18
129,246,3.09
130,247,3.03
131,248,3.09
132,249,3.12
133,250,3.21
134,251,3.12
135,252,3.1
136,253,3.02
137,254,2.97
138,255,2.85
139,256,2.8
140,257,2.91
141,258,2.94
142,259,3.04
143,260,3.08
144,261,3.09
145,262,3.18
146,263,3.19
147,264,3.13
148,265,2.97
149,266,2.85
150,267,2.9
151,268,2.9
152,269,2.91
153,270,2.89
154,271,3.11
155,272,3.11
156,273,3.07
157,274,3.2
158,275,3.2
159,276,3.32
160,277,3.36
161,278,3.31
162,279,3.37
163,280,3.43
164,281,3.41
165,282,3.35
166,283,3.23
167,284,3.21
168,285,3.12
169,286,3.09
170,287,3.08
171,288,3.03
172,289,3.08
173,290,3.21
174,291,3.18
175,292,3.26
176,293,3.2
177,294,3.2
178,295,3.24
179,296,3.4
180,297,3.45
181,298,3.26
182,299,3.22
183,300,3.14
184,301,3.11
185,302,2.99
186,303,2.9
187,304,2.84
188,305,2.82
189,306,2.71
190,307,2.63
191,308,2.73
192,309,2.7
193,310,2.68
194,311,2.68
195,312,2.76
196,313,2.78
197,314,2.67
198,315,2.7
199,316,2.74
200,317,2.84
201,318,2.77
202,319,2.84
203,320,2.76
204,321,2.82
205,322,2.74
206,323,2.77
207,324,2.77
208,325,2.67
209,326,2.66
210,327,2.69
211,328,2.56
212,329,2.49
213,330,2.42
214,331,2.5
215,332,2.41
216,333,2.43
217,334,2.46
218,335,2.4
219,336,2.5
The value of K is 2.6 kPa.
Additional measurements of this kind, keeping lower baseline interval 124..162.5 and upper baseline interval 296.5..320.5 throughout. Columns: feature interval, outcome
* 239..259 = 0.7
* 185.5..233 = 1.1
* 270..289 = -1.1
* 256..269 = 0.6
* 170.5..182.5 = -0.3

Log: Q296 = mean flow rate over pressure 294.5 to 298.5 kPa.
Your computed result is 3.34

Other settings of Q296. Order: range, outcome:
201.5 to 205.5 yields 3.46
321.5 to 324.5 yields 2.76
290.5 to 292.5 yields 3.22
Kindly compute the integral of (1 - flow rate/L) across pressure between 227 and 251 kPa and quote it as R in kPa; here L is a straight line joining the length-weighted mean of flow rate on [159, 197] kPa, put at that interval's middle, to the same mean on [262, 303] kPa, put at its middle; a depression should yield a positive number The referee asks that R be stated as 0.99 kPa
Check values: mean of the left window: 3.64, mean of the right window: 3.16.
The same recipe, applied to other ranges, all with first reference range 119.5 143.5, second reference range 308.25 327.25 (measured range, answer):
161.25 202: 0.1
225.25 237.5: 0.3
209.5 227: 0.5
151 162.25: 0.5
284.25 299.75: -1.6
